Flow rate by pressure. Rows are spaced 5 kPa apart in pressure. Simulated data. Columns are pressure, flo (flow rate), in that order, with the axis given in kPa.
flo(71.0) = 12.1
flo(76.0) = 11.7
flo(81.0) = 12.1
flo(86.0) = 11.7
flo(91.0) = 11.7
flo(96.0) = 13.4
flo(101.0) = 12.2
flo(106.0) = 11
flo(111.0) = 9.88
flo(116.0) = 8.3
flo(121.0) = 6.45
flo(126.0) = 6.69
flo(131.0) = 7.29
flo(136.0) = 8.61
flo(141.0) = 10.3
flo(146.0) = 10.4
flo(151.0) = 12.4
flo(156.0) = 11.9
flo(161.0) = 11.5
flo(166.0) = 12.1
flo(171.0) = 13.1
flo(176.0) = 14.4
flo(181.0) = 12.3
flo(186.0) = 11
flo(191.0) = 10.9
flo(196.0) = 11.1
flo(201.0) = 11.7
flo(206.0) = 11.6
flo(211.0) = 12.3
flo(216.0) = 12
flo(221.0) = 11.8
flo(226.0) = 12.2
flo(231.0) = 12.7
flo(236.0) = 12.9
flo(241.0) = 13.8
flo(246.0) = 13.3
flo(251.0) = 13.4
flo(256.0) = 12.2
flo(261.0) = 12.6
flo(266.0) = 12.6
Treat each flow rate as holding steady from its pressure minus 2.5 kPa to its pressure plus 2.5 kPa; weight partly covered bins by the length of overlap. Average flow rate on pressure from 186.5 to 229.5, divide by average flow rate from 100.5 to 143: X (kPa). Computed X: 1.3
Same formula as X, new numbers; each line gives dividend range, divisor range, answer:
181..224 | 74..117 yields 1.01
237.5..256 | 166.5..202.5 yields 1.10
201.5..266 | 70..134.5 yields 1.22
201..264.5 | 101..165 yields 1.29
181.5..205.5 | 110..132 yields 1.49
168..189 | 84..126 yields 1.22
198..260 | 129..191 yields 1.11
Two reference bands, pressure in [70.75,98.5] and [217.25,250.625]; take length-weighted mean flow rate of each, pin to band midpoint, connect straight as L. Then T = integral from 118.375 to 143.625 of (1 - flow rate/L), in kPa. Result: 9.11 kPa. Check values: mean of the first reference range 12.1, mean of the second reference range 12.8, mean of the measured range 7.88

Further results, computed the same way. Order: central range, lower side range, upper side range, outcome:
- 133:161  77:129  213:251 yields 1.1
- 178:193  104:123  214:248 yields -0.4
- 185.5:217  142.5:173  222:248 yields 2.3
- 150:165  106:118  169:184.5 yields 0.2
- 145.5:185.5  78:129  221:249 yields -2.6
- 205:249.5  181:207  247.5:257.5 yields -1.2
